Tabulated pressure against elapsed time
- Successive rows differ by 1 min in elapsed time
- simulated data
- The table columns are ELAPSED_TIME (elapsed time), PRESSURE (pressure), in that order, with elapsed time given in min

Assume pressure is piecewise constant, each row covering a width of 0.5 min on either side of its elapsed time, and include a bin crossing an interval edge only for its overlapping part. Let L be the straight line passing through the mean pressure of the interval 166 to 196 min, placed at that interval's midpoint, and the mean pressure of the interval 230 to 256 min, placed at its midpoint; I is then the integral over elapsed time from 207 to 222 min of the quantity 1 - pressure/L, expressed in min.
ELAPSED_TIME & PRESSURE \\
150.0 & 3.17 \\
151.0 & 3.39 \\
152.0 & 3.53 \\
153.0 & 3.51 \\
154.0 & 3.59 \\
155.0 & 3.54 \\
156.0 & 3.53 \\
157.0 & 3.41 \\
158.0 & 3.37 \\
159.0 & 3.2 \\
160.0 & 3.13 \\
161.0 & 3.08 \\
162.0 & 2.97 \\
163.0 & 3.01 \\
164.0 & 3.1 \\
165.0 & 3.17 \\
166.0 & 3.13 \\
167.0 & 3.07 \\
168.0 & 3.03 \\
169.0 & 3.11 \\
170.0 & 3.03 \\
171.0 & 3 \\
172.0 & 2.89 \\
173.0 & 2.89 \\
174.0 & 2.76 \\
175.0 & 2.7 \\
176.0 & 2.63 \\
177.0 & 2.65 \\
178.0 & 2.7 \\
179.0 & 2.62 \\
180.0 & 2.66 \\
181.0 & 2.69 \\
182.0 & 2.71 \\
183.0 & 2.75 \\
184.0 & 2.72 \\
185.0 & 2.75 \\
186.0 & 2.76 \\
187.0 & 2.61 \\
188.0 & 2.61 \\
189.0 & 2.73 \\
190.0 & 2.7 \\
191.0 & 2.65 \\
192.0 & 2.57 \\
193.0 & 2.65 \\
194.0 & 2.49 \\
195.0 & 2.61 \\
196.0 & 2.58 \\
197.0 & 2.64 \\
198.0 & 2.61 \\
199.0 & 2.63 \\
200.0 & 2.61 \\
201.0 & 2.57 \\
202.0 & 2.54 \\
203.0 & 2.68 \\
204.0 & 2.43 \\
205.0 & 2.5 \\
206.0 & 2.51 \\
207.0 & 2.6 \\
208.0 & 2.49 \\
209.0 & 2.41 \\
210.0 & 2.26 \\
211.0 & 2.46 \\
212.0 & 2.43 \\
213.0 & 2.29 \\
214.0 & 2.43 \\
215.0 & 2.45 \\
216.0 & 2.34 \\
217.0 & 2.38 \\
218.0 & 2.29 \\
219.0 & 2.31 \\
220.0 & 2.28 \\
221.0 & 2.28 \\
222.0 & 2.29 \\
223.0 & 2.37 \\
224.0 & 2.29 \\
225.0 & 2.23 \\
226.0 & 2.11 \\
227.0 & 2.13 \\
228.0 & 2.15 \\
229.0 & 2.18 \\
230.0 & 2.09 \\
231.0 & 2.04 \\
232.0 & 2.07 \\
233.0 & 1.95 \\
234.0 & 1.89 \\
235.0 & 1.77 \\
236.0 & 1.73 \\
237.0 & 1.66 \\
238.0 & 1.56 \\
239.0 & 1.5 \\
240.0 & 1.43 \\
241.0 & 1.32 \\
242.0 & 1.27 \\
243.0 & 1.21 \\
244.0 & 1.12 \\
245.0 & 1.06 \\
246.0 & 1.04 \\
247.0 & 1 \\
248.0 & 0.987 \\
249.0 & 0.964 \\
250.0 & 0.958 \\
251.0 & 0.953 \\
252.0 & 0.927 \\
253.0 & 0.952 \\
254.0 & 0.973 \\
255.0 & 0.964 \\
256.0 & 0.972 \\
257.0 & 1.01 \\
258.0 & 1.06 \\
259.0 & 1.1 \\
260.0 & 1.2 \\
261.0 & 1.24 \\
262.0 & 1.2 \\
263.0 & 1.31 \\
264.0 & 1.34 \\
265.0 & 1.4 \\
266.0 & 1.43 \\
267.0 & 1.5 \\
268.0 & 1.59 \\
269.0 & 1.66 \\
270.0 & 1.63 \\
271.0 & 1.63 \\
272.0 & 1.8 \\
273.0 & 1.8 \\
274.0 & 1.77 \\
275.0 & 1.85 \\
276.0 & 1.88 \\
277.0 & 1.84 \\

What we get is -2.89 min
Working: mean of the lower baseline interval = 2.75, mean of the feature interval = 2.37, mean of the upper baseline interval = 1.34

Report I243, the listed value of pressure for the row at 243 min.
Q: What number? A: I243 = 1.21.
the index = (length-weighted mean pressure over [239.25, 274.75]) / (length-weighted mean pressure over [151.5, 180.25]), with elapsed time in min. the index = 0.41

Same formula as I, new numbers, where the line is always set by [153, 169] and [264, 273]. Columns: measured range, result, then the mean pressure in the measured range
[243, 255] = 5.6 min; 1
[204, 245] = 3.7 min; 2.07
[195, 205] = 0.2 min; 2.58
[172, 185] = 1.1 min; 2.72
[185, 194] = 0.4 min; 2.66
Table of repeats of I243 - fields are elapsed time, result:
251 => 0.953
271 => 1.63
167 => 3.07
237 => 1.66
